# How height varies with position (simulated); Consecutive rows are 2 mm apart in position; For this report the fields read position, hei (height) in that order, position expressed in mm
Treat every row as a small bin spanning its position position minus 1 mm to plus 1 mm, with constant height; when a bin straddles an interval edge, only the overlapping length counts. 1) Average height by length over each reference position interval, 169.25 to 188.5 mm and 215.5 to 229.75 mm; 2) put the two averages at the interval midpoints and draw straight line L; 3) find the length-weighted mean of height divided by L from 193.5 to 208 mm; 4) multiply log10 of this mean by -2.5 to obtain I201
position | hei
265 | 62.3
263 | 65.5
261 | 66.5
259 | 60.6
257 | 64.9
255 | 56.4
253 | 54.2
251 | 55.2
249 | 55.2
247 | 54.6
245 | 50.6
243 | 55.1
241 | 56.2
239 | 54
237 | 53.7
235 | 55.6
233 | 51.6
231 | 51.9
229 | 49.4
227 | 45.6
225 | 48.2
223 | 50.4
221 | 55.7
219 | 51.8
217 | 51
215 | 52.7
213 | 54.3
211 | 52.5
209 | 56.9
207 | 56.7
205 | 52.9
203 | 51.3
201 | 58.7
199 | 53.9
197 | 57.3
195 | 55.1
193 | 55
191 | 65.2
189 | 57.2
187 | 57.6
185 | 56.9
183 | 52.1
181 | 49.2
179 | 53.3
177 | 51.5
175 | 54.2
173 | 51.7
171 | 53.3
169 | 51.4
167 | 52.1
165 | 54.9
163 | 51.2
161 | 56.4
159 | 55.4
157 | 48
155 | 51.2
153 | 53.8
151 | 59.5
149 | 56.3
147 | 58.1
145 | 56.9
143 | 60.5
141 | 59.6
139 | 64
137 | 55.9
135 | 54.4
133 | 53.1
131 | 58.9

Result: -0.07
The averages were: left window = 53.3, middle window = 55.1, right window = 50.4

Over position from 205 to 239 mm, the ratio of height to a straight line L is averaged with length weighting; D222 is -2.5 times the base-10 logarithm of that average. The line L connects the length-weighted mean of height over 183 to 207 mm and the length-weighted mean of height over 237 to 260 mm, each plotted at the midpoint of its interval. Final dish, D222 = 0.07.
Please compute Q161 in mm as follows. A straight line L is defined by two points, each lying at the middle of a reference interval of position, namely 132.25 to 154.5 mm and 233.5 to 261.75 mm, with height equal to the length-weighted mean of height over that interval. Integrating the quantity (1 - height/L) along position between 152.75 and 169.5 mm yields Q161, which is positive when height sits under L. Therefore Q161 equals 1.3 mm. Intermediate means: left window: 57.4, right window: 56.5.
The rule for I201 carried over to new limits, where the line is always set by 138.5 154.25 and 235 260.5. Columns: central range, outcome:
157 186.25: 0.094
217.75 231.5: 0.126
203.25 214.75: 0.051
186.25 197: -0.012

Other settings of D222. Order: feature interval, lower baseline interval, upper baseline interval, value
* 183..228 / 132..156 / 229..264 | 0.044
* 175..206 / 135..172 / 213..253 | -0.020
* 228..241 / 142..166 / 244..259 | 0.061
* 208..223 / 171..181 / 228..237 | -0.021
